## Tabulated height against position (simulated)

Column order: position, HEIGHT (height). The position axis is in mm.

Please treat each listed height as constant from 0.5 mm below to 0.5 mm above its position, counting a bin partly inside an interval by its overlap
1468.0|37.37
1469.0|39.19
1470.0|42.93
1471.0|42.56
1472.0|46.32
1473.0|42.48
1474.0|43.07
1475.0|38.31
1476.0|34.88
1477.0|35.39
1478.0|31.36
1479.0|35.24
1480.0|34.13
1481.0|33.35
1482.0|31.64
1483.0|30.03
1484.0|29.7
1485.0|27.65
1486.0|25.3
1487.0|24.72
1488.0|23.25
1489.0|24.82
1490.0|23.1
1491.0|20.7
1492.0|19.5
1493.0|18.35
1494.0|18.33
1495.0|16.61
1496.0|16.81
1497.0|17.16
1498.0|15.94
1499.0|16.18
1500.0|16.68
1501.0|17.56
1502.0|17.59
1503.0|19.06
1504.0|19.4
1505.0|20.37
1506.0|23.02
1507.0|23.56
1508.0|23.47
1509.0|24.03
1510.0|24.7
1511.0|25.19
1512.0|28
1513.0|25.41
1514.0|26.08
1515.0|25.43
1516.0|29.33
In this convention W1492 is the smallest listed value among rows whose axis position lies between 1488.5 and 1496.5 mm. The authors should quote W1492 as 16.61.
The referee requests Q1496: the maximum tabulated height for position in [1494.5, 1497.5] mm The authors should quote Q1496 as 17.16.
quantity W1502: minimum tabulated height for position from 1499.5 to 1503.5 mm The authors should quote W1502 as 16.68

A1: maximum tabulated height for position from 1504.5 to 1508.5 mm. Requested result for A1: 23.56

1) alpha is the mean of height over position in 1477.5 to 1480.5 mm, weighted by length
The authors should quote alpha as 33.6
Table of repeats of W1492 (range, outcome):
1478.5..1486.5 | 25.3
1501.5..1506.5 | 17.59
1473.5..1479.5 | 31.36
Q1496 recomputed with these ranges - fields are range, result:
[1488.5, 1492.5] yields 24.82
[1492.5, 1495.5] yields 18.35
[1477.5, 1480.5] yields 35.24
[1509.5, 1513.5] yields 28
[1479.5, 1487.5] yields 34.13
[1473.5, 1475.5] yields 43.07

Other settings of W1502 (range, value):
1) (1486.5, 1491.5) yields 20.7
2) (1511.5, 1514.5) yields 25.41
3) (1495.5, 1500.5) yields 15.94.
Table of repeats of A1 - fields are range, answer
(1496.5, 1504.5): 19.4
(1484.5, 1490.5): 27.65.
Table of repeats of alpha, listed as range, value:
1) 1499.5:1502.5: 17.3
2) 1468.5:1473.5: 42.7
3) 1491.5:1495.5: 18.2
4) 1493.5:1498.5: 17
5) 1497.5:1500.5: 16.3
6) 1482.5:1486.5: 28.2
